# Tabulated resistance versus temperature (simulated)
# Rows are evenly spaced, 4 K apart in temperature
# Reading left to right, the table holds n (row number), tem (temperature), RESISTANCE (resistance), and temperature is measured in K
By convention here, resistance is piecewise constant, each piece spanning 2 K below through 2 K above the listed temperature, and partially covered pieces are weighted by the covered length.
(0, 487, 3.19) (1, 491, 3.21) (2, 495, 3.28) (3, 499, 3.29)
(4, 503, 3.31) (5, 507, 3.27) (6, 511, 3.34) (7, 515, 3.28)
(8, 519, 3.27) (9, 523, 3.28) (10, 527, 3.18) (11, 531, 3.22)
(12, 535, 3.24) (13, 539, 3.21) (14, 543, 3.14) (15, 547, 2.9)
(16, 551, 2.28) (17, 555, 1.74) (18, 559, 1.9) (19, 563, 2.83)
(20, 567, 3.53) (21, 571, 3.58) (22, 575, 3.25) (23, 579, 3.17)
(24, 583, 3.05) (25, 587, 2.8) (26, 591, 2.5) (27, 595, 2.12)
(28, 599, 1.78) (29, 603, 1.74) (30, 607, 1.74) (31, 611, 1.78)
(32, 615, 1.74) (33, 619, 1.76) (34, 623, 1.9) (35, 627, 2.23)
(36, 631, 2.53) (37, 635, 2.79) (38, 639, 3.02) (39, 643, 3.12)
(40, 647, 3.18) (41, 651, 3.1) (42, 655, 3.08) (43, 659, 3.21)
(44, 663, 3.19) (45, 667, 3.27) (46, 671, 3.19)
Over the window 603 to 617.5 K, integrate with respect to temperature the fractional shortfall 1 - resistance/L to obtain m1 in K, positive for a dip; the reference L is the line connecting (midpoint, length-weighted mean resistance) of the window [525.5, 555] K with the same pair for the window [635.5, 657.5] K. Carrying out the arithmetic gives 6.1 K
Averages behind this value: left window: 2.93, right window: 3.08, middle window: 1.75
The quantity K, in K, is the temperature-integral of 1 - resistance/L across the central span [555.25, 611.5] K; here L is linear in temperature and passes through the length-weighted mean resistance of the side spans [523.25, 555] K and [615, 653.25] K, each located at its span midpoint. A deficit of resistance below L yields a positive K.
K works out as 4.8 K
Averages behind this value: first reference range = 2.96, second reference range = 2.58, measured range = 2.55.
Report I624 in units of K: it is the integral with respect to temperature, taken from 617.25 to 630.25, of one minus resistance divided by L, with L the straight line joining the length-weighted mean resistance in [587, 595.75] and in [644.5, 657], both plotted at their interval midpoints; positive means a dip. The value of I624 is 3.7 K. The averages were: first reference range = 2.45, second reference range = 3.12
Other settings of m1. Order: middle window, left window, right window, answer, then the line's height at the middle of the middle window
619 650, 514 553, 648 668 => 5.1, 3.15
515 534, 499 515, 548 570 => -1.3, 3.04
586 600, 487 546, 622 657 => 3.1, 2.97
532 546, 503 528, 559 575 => 0.1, 3.21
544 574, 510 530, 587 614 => -1.0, 2.65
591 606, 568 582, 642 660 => 6.0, 3.27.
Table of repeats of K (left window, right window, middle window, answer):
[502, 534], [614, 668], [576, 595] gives 1.0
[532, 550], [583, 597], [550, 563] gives 3.7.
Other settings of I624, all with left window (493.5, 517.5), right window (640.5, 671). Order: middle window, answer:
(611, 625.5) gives 6.3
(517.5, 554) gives 2.6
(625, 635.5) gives 2.3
